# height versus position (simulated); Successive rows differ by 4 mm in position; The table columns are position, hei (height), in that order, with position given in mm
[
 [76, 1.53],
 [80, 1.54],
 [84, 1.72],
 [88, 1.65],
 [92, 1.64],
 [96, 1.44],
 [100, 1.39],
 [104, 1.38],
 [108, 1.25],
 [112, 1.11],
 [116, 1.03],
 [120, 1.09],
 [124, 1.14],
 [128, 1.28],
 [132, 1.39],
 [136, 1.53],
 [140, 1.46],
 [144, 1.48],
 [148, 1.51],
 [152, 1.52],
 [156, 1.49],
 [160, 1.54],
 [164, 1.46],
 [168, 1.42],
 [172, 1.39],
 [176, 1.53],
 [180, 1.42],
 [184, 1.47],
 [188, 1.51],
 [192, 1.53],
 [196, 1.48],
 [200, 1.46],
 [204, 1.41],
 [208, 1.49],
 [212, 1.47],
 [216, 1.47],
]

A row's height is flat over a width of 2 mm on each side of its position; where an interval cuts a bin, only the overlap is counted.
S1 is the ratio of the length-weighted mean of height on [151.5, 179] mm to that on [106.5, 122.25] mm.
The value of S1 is 1.3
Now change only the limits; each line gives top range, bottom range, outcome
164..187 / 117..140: 1.12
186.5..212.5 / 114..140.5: 1.17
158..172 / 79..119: 1.04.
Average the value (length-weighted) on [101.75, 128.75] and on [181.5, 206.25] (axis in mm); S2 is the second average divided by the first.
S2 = 1.3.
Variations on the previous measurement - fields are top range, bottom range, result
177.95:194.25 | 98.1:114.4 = 1.16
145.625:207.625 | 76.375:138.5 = 1.07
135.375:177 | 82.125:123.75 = 1.09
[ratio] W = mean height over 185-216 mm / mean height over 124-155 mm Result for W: 1.0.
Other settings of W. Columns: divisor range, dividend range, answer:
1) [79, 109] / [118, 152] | 0.91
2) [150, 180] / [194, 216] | 0.99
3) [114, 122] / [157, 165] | 1.42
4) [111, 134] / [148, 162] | 1.29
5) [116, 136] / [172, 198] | 1.20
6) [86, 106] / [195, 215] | 0.97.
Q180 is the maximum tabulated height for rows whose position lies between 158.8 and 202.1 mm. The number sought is 1.54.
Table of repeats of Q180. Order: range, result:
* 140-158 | 1.52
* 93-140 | 1.53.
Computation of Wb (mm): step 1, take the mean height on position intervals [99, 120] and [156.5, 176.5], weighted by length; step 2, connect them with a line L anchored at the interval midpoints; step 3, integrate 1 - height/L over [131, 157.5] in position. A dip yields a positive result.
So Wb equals -2.3 mm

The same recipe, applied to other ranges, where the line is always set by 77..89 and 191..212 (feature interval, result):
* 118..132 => 3.3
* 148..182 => 1.0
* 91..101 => 0.8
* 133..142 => 0.4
